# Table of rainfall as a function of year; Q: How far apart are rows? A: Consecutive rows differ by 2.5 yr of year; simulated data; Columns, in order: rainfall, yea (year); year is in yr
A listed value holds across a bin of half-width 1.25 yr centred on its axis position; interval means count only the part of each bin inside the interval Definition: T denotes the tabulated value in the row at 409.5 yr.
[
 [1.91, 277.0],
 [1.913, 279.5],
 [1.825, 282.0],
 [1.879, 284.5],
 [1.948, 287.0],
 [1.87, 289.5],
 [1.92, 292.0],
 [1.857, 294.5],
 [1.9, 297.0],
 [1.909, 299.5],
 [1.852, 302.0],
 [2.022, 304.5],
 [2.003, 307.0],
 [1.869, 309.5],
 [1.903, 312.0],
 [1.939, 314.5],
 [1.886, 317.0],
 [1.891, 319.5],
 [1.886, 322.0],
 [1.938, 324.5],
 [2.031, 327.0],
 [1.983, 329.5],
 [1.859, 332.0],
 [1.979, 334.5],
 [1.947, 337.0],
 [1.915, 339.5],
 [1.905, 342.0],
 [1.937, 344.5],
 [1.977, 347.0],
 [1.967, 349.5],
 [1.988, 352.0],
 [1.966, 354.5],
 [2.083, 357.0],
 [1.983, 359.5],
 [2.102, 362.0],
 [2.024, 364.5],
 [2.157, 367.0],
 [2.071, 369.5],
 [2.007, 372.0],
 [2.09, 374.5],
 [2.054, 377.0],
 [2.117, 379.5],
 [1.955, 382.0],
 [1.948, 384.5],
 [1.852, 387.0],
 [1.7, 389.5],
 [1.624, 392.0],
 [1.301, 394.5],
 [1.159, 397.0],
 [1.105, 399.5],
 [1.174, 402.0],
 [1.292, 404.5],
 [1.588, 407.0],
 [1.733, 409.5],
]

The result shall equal 1.733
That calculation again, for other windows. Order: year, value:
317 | 1.886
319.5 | 1.891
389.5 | 1.7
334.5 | 1.979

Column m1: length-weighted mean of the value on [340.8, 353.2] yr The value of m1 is 1.95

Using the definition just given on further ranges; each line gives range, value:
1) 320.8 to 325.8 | 1.91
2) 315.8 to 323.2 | 1.89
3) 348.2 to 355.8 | 1.97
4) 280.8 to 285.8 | 1.85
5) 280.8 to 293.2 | 1.89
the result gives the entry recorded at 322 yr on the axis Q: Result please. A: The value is 1.886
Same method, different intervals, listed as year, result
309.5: 1.869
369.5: 2.071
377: 2.054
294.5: 1.857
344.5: 1.937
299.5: 1.909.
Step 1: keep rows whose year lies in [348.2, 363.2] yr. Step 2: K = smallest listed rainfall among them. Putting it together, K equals 1.966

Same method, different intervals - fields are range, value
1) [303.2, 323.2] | 1.869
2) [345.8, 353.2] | 1.967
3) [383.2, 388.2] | 1.852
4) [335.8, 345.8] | 1.905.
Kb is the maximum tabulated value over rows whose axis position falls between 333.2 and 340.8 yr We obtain 1.979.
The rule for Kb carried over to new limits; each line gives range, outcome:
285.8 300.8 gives 1.948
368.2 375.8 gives 2.09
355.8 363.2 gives 2.102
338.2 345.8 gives 1.937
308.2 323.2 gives 1.939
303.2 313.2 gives 2.022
